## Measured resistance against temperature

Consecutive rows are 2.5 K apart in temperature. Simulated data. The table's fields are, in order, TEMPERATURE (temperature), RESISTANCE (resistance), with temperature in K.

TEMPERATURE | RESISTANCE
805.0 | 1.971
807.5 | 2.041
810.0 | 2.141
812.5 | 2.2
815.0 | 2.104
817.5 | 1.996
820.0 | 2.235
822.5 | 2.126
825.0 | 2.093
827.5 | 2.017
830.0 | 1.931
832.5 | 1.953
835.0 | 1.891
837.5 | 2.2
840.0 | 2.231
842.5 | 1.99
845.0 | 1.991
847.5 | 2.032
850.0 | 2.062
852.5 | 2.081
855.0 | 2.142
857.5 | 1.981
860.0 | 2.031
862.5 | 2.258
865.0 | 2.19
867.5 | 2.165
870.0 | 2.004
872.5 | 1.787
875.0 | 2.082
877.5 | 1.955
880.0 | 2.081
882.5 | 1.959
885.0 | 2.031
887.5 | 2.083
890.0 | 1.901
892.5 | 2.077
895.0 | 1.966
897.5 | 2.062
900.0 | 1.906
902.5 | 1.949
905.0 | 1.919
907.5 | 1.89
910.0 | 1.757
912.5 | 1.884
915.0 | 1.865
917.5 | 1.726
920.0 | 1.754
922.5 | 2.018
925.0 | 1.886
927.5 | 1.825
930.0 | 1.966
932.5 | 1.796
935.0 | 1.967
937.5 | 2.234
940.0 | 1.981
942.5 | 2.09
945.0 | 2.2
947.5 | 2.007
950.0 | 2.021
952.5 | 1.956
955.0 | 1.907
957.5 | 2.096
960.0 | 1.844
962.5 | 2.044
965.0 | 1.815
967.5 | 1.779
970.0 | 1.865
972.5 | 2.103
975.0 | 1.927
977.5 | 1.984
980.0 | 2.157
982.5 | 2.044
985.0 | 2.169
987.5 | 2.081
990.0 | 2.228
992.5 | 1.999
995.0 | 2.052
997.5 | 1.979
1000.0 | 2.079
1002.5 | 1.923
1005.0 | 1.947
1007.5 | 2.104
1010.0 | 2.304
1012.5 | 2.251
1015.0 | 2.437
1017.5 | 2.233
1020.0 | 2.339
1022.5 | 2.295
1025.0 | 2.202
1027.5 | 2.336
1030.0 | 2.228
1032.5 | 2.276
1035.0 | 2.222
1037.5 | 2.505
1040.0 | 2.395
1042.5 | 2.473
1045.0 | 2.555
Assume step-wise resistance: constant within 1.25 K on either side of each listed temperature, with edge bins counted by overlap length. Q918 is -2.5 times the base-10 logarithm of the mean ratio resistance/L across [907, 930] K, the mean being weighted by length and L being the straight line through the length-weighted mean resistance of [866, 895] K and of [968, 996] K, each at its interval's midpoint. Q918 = 0.10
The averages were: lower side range 2.01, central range 1.85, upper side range 2.05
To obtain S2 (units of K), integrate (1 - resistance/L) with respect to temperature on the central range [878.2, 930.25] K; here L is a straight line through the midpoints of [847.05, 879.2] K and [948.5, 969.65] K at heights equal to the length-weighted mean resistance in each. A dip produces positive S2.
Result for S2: 2.0 K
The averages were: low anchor 2.06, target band 1.93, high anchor 1.93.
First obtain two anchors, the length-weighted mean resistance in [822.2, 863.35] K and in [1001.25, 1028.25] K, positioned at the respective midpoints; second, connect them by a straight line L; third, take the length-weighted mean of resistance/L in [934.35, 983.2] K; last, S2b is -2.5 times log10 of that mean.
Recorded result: 0.08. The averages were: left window 2.06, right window 2.21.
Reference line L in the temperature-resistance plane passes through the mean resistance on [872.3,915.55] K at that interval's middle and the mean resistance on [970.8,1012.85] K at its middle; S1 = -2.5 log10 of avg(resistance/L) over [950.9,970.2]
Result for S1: 0.065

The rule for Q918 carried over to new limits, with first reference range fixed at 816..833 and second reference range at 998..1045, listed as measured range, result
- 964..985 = 0.12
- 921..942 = 0.11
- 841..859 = 0.02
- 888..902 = 0.07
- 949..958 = 0.10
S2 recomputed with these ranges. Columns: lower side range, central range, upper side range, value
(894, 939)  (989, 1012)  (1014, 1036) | 1.3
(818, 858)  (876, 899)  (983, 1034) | 0.9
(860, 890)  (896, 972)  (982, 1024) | 5.7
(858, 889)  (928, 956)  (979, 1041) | 1.5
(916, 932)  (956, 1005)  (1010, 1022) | 3.0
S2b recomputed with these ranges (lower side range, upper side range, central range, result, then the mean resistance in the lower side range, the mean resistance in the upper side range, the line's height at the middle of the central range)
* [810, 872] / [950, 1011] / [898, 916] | 0.09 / 2.08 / 2.02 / 2.05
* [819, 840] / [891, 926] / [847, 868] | -0.05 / 2.06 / 1.9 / 2.01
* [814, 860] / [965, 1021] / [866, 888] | 0.03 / 2.06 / 2.08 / 2.06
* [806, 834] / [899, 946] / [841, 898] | -0.02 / 2.07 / 1.93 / 2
